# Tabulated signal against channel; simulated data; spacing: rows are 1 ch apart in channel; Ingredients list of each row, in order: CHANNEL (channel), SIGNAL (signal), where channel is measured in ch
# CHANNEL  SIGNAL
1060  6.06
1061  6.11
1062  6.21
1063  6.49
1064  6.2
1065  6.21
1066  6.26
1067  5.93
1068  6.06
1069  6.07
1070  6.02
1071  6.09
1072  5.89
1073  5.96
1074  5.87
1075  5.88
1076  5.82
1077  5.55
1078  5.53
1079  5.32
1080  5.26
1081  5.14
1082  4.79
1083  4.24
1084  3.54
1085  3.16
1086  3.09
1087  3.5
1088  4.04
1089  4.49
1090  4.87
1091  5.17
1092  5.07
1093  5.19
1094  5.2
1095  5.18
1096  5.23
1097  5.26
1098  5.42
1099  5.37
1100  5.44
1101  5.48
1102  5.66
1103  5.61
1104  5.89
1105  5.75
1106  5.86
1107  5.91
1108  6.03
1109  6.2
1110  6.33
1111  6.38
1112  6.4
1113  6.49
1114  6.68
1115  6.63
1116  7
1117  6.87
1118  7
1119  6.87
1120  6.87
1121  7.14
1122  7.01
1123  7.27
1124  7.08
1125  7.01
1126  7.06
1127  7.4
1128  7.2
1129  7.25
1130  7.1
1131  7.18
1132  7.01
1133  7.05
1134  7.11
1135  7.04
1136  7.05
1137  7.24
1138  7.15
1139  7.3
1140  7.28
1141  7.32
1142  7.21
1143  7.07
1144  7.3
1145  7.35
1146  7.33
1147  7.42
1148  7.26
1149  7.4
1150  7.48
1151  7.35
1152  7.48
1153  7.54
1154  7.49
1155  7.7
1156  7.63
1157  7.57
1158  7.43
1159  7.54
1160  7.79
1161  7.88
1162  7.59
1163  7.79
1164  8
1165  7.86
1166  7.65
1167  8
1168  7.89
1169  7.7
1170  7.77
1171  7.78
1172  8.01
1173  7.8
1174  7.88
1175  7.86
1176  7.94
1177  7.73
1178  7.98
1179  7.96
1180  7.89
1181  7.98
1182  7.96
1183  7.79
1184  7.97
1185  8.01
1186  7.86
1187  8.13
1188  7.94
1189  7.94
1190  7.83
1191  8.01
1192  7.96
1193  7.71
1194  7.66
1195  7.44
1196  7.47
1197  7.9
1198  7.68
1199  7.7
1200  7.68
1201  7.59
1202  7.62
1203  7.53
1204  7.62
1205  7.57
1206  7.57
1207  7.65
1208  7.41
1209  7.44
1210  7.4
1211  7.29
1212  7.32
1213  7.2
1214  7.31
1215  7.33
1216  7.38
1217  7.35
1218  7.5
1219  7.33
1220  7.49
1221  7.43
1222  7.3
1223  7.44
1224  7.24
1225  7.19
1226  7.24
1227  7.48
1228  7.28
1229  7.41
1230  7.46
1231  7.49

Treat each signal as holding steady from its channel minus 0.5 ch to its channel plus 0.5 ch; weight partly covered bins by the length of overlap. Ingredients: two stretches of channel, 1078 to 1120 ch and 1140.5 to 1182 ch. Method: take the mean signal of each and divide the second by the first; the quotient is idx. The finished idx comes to 1.40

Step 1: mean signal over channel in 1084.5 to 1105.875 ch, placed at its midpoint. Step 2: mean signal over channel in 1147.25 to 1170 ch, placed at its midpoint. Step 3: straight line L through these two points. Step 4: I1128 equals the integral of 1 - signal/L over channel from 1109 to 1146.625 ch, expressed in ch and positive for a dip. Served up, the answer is -4.12 ch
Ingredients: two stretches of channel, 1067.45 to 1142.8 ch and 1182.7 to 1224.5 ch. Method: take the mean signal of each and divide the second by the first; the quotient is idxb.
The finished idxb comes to 1.26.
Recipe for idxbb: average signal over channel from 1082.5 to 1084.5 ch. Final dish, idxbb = 3.89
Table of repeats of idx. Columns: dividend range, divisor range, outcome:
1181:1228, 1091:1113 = 1.34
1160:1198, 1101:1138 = 1.17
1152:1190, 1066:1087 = 1.49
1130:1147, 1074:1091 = 1.53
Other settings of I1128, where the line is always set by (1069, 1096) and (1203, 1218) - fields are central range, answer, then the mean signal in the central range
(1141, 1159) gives -3.2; 7.41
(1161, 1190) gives -4.8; 7.88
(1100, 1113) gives -1.2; 5.96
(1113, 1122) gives -1.9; 6.87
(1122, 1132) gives -2.2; 7.16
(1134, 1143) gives -1.7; 7.19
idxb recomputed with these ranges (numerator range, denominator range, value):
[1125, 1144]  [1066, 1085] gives 1.31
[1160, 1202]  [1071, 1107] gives 1.53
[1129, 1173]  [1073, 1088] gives 1.56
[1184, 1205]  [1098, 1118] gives 1.27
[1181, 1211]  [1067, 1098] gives 1.51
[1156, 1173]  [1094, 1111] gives 1.37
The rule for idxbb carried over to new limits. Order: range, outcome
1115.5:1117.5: 6.94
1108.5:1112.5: 6.33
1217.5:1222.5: 7.41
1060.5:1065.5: 6.24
